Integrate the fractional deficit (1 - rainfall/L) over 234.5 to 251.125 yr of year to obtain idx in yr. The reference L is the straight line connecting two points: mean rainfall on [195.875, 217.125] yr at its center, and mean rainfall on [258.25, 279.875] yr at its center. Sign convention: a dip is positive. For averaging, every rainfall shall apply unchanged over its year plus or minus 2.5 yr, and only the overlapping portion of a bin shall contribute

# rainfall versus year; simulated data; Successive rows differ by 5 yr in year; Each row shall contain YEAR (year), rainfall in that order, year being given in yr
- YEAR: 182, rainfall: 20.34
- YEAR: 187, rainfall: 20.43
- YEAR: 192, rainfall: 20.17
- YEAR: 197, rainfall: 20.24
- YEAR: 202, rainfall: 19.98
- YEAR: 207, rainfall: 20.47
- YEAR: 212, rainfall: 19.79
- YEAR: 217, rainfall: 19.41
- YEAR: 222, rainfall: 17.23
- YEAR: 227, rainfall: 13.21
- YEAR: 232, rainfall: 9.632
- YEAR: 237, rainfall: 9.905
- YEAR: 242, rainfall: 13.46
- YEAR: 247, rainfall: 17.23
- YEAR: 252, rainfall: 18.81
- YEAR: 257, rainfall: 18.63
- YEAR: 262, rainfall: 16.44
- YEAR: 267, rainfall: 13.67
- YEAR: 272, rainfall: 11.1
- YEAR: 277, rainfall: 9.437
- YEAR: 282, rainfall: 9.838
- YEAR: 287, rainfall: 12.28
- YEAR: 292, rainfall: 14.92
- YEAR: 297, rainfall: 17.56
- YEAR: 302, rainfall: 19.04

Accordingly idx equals 1.81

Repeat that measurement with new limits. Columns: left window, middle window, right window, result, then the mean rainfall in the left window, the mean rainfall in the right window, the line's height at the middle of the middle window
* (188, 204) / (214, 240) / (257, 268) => 6.20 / 20.2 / 16.1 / 18.2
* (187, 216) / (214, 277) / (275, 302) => 7.47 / 20.1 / 13.4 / 16.7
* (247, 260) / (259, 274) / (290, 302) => 3.29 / 18.3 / 16.9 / 17.9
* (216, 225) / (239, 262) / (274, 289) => -4.43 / 17.9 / 10.5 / 14.2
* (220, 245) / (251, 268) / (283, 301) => -4.19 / 12.7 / 14.8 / 13.7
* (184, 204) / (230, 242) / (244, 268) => 5.00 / 20.2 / 17.1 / 18.1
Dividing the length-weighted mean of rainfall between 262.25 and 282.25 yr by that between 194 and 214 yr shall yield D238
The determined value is 0.6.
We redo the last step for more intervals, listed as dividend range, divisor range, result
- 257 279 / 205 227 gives 0.72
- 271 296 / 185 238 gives 0.68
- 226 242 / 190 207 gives 0.55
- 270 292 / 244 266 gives 0.64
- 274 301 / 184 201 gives 0.65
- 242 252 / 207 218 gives 0.84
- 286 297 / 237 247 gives 1.09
